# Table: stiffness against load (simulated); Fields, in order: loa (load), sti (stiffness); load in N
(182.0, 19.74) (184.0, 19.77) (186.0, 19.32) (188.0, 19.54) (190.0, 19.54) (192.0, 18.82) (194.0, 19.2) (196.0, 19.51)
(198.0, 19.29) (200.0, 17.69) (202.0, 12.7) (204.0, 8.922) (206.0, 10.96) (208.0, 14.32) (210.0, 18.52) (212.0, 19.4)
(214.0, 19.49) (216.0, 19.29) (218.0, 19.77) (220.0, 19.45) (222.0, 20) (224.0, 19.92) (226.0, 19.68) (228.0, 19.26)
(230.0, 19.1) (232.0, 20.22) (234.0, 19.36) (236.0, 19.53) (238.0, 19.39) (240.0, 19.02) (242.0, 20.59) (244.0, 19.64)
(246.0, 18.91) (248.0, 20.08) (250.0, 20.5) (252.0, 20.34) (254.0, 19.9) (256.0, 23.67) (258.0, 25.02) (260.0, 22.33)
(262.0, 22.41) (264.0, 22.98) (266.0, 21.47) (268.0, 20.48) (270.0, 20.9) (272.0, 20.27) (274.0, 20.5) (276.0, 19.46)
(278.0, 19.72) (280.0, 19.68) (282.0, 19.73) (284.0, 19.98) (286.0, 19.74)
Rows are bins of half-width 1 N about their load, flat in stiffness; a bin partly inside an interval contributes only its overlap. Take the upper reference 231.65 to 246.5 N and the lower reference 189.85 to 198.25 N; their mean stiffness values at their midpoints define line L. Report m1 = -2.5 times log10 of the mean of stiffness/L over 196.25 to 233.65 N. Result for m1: 0.10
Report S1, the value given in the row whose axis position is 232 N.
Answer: 20.22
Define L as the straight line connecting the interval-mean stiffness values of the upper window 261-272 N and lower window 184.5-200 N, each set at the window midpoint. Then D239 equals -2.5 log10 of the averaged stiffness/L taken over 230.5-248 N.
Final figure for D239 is 0.06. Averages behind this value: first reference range 19.2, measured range 19.6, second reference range 21.5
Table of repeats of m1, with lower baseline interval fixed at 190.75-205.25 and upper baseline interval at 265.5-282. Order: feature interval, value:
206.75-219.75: -0.07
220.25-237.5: -0.09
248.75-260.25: -0.14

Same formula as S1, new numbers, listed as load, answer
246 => 18.91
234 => 19.36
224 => 19.92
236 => 19.53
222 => 20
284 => 19.98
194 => 19.2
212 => 19.4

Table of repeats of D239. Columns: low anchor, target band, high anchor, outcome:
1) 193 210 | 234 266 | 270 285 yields -0.14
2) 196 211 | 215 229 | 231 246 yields -0.13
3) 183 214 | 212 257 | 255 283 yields -0.03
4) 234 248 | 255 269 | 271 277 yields -0.14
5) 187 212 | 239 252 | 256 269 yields 0.06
